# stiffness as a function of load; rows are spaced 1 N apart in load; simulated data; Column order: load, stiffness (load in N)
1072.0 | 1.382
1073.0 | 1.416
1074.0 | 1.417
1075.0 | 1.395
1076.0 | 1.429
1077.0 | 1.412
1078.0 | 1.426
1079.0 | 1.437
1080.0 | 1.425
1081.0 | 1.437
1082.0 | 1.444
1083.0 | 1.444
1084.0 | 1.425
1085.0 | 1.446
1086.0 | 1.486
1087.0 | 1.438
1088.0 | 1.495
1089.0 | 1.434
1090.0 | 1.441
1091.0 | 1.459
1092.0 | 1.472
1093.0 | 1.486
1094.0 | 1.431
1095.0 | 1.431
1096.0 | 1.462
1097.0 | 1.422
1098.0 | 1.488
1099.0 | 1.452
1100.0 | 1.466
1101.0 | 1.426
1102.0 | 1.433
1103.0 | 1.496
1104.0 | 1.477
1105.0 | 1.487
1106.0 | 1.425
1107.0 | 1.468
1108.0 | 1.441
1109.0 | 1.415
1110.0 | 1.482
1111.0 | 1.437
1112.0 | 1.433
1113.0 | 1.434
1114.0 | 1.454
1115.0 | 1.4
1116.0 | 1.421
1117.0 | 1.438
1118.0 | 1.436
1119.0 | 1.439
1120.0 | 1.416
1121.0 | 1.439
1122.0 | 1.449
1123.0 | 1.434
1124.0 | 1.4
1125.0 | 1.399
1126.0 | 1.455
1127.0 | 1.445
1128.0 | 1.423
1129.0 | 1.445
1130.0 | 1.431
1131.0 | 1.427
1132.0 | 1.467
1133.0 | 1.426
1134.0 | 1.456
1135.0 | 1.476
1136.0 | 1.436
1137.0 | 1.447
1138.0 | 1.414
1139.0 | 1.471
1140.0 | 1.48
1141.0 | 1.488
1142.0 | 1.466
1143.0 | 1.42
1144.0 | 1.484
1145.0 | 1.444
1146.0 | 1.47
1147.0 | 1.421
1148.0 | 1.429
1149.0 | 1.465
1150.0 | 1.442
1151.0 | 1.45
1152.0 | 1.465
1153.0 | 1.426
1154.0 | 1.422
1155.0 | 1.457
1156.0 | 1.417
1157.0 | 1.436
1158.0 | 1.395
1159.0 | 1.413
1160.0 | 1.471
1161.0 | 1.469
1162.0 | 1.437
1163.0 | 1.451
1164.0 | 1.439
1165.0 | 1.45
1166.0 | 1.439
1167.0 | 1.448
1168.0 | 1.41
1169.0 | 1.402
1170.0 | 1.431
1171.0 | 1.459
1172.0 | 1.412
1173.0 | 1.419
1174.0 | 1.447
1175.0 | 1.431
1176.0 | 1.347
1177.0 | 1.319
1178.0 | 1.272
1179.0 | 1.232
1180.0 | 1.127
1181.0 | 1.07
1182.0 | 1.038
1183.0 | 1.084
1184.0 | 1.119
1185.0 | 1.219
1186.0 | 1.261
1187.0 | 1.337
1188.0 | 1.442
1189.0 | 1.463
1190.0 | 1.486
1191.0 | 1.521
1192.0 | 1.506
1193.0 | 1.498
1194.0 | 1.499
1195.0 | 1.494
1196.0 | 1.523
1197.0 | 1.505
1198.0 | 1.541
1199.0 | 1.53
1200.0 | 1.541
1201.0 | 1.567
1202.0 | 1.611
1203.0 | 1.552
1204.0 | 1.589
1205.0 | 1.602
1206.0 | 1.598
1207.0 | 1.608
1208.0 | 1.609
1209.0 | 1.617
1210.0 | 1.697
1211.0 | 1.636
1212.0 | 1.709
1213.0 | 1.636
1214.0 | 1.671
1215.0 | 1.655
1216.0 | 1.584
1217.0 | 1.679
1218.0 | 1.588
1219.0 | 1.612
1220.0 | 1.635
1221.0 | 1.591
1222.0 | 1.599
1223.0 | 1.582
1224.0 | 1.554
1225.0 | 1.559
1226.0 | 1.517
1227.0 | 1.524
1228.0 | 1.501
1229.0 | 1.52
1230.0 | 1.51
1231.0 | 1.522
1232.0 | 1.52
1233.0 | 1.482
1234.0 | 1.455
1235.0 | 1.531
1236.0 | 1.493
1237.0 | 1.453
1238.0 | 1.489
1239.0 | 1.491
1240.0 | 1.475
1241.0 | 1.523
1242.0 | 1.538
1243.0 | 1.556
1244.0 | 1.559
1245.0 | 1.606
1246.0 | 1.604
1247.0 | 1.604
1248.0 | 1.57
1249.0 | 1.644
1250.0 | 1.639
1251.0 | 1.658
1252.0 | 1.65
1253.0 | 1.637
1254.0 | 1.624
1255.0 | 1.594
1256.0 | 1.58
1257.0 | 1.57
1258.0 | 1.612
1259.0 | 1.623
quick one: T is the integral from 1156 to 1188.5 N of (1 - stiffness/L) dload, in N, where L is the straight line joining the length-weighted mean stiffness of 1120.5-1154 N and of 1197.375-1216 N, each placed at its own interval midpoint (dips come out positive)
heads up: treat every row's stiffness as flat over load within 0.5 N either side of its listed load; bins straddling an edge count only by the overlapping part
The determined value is 3.8 N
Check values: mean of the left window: 1.44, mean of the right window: 1.61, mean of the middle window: 1.35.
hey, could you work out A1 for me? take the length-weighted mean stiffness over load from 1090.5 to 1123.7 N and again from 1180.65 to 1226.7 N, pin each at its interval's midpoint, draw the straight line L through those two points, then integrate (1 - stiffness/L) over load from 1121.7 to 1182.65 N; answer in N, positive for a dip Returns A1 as 2.67 N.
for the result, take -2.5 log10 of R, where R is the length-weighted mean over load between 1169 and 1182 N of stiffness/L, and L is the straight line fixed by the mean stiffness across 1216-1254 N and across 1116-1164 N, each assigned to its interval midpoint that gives 0.13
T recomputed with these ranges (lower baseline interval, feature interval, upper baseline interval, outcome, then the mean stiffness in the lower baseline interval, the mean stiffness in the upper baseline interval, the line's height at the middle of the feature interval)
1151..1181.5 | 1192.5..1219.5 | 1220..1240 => -2.1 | 1.39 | 1.52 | 1.47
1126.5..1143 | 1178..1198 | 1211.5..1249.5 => 2.3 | 1.45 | 1.56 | 1.51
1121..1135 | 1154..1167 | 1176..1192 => -0.9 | 1.44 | 1.28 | 1.34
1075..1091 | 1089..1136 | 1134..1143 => 0.2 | 1.44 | 1.46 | 1.45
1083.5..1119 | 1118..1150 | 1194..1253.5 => 0.8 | 1.45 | 1.57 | 1.48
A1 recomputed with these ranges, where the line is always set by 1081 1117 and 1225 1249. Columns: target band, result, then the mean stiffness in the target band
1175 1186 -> 2.19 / 1.2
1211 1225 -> -0.97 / 1.62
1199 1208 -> -0.44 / 1.58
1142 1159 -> 0.44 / 1.44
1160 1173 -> 0.43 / 1.44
